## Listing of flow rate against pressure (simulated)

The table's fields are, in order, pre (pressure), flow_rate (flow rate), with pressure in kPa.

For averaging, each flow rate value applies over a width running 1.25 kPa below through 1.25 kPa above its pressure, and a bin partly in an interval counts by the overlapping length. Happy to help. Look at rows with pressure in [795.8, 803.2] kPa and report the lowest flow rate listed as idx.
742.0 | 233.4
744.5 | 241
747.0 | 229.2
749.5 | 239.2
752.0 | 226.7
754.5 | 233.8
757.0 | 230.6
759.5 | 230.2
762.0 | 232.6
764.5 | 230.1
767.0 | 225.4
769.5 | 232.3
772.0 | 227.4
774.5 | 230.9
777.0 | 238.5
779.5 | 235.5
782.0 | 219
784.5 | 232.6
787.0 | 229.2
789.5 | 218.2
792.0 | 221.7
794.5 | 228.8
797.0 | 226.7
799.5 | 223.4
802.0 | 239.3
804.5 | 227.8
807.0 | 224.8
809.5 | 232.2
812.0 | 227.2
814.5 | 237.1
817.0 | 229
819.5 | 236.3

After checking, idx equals 223.4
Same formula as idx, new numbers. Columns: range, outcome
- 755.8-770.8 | 225.4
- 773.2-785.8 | 219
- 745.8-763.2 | 226.7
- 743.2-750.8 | 229.2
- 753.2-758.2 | 230.6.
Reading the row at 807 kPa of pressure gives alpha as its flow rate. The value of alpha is 224.8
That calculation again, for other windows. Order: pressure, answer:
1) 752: 226.7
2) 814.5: 237.1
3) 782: 219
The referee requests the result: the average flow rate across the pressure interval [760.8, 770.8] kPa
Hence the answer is 230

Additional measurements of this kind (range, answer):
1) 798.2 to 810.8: 229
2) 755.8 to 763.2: 231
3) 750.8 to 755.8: 230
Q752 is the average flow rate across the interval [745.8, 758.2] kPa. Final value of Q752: 232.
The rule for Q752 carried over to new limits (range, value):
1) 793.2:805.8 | 229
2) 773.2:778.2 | 235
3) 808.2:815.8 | 232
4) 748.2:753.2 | 233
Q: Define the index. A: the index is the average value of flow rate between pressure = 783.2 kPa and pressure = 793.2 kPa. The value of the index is 225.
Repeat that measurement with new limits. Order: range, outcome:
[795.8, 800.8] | 225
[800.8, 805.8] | 233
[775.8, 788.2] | 231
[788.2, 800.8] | 224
